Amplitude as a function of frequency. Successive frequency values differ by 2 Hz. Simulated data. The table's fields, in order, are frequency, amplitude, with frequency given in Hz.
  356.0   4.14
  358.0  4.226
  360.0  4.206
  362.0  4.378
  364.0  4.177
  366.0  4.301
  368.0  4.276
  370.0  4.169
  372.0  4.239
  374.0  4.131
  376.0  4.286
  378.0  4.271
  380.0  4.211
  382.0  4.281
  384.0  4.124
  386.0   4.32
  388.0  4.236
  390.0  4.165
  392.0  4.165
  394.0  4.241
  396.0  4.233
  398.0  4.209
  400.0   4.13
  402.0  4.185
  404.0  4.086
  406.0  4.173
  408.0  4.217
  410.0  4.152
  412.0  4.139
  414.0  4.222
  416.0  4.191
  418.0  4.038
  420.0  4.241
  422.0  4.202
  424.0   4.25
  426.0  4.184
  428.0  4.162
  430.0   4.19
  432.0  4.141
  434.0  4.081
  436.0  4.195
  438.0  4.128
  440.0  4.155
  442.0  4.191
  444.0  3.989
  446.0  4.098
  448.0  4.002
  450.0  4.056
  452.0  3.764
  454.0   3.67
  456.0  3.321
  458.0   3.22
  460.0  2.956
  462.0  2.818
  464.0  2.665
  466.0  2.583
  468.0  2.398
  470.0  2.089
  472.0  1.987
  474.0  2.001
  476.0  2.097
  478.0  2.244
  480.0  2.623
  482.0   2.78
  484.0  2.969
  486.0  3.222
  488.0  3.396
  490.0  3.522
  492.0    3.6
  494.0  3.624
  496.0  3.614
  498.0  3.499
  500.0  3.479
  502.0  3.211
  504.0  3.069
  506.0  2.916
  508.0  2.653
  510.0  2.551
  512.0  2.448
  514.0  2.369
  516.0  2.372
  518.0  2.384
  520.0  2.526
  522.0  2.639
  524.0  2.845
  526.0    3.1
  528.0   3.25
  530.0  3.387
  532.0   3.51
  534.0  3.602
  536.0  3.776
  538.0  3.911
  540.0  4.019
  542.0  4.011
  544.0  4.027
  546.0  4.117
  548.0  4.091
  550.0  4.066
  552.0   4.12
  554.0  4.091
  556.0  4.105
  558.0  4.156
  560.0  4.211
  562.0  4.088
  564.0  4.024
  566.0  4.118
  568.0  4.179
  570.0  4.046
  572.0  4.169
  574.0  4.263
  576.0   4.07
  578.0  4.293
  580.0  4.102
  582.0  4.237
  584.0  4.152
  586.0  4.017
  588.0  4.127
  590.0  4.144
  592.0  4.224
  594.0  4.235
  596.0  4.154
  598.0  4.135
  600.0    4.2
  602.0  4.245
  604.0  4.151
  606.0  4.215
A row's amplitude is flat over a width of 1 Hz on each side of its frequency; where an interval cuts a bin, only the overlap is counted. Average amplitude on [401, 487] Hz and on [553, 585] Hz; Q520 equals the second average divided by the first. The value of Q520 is 1.2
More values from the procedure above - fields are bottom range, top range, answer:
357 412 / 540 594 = 0.98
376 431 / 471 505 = 0.71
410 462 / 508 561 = 0.86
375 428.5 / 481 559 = 0.80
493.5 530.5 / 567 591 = 1.42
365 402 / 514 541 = 0.75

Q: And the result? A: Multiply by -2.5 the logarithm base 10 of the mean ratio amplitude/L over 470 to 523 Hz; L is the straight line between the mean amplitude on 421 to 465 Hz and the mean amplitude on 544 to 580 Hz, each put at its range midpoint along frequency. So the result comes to 0.37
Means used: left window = 3.84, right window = 4.13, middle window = 2.82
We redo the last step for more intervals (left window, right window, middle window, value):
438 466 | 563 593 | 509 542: 0.26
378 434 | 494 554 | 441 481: 0.24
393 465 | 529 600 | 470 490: 0.46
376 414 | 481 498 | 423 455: -0.08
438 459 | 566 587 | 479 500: 0.20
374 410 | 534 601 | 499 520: 0.45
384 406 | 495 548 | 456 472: 0.34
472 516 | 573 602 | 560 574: -0.06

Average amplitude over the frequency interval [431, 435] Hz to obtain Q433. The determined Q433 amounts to 4.11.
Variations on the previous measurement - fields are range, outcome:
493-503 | 3.49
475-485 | 2.54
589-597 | 4.19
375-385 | 4.23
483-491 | 3.28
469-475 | 2.03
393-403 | 4.2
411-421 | 4.17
